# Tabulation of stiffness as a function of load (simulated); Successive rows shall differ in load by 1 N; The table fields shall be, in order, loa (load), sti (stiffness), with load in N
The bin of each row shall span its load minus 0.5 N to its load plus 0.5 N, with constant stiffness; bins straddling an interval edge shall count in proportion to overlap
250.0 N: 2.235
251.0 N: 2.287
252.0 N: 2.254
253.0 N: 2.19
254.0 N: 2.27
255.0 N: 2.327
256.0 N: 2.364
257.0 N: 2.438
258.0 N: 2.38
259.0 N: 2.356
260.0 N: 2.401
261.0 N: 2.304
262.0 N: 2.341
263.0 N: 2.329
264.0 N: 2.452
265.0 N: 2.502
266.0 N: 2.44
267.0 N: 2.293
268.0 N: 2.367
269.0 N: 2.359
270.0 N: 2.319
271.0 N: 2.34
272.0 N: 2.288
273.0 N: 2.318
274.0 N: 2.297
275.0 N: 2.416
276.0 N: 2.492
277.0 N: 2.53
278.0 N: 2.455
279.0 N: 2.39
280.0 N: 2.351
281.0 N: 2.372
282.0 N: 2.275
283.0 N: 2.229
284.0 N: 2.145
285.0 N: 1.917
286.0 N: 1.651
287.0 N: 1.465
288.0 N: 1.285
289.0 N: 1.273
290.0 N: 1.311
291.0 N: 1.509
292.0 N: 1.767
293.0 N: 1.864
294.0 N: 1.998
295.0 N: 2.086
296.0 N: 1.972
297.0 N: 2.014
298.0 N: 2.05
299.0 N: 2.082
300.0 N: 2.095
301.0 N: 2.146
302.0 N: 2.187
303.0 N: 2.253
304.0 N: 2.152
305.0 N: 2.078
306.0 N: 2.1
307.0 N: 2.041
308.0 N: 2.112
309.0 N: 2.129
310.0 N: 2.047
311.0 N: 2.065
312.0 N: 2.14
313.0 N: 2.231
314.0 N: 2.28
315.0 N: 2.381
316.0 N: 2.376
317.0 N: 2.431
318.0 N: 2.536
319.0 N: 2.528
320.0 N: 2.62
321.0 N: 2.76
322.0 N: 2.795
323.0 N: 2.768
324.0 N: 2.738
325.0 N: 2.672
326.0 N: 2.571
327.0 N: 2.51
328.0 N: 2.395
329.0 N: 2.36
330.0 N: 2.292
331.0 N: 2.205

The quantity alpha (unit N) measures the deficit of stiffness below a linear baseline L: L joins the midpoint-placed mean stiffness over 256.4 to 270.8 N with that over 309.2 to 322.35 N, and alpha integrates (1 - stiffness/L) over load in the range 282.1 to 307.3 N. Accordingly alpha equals 5.0 N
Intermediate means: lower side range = 2.38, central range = 1.91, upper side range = 2.39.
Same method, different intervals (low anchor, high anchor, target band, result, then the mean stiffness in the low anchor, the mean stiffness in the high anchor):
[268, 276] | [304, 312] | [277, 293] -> 2.5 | 2.35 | 2.09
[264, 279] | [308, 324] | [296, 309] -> 1.6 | 2.39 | 2.41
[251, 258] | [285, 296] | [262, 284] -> -4.5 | 2.31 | 1.65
